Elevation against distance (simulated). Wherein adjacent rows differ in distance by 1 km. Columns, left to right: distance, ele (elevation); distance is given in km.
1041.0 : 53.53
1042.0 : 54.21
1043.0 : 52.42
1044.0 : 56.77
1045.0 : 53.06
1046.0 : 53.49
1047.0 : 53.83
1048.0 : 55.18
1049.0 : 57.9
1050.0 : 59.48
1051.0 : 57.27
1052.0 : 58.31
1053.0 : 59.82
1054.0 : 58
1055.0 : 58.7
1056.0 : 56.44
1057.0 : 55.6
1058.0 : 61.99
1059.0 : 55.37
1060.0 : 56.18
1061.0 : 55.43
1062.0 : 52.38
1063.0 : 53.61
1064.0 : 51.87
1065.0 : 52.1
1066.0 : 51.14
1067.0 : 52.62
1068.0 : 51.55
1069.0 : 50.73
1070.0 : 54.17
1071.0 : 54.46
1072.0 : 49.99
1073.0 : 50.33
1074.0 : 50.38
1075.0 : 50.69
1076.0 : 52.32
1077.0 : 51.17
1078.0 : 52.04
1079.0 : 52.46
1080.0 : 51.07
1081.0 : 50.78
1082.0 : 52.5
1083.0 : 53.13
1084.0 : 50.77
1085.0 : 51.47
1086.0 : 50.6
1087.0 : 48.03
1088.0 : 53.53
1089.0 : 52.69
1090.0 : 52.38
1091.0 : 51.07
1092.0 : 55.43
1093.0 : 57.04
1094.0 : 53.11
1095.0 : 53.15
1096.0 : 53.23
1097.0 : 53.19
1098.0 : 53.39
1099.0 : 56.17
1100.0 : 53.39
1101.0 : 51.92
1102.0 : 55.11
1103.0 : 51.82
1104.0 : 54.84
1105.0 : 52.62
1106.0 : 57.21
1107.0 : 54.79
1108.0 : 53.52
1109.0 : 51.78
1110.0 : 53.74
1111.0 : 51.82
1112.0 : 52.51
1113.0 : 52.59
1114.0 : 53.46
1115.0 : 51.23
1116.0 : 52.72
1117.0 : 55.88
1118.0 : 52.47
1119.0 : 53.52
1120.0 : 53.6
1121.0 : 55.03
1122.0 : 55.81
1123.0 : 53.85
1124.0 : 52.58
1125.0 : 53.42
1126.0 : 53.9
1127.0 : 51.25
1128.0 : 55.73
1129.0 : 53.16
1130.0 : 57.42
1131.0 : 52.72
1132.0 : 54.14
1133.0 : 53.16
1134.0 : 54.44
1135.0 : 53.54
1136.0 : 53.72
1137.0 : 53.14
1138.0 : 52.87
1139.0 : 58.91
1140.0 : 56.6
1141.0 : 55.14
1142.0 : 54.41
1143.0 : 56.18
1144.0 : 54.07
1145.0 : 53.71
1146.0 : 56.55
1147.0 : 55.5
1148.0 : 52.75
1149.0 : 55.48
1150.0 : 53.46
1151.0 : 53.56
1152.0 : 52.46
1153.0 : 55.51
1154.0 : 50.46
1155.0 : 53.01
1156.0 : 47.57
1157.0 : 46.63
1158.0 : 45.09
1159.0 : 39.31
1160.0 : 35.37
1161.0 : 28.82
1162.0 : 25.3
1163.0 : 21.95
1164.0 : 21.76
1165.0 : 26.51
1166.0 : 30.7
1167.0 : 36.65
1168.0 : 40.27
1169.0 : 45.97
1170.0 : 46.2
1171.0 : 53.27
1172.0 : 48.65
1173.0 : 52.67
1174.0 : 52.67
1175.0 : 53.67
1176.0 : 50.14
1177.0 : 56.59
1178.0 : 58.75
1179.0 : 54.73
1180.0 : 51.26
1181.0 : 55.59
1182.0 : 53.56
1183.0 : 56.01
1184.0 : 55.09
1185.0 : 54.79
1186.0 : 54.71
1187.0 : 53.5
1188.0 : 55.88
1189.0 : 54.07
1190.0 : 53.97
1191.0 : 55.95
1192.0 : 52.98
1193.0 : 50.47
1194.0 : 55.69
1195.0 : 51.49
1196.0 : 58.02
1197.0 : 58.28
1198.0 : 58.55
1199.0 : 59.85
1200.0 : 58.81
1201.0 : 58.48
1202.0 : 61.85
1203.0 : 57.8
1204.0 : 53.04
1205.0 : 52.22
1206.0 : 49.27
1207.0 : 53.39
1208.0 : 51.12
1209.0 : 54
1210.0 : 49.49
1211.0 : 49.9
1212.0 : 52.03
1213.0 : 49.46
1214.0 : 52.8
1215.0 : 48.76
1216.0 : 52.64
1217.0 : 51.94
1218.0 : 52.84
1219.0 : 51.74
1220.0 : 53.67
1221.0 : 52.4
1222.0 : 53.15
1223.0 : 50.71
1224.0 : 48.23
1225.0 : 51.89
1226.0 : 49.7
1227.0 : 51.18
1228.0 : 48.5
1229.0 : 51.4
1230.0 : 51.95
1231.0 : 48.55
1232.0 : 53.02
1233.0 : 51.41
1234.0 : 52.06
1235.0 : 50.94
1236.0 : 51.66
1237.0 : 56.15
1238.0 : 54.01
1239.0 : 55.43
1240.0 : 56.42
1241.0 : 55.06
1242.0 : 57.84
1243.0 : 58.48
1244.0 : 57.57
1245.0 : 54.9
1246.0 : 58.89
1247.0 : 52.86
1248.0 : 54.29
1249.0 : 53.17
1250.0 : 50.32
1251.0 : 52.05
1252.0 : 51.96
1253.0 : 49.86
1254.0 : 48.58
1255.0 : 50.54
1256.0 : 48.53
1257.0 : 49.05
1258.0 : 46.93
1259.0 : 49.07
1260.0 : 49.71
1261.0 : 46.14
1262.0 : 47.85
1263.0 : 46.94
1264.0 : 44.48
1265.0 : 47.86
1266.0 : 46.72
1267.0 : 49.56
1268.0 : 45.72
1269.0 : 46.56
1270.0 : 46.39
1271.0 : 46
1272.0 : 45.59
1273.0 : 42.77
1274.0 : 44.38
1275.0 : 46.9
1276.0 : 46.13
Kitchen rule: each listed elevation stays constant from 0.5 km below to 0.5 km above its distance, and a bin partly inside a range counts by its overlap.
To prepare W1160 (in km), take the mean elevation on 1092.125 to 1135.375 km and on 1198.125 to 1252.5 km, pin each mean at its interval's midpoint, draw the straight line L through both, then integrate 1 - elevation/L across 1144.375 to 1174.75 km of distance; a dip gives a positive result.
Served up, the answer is 5.0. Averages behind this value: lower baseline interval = 53.7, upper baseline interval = 53.2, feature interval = 44.7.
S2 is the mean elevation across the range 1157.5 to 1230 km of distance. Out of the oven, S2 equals 50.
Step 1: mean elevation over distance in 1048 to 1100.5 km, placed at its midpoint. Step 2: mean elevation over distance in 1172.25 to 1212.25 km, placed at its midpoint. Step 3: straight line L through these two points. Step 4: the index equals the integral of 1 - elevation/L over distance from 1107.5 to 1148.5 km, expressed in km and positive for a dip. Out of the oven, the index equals 0.1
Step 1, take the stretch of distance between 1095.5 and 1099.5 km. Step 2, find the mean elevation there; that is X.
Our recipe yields 54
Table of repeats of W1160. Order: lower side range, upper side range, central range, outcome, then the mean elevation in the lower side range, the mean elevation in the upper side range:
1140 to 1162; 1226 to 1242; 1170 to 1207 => -2.59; 49.8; 52.6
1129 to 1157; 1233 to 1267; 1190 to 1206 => -0.96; 53.9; 51.7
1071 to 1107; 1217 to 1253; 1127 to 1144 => -0.61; 52.6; 52.9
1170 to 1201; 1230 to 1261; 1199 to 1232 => 0.71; 54.6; 52.5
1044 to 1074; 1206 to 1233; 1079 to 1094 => 0.55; 54.8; 51.3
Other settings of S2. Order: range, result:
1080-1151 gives 53.6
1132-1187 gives 49.1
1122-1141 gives 54.2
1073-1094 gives 52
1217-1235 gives 51.3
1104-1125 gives 53.6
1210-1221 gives 51.5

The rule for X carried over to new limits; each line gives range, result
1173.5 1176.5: 52.2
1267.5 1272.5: 46.1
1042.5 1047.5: 53.9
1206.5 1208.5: 52.3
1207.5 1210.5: 51.5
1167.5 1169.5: 43.1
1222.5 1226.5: 50.1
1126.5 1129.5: 53.4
